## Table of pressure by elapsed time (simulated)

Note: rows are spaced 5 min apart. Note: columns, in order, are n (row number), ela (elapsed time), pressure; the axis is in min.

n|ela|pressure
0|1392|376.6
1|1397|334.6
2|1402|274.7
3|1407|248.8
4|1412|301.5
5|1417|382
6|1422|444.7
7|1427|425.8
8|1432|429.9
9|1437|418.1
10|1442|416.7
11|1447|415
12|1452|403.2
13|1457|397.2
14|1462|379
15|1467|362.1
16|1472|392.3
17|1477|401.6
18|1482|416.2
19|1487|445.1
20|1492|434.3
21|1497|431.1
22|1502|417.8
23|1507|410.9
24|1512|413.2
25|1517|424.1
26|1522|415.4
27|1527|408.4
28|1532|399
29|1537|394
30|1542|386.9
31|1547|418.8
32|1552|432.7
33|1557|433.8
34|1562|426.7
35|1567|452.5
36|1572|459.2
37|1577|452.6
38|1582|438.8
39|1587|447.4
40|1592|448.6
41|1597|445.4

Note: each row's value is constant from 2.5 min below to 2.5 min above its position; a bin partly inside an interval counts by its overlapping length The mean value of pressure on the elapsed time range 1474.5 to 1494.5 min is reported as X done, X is 424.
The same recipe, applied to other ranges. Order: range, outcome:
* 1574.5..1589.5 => 446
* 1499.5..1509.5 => 414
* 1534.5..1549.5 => 400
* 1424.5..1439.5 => 425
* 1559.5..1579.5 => 448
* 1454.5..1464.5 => 388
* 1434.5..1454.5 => 413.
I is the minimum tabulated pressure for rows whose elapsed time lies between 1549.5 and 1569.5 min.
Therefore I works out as 426.7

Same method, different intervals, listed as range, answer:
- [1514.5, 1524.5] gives 415.4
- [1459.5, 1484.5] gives 362.1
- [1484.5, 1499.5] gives 431.1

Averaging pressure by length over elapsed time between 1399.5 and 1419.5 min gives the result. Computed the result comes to 302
